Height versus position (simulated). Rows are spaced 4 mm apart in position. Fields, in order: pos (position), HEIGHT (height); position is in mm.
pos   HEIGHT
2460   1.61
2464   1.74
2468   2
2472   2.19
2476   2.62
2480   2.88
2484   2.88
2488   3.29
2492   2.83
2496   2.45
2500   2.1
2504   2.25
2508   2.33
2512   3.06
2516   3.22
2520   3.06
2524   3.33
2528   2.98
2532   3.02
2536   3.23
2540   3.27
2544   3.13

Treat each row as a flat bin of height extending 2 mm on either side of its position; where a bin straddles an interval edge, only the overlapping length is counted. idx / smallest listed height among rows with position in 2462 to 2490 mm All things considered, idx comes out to 1.74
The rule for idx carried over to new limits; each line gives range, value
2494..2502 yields 2.1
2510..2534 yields 2.98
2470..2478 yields 2.19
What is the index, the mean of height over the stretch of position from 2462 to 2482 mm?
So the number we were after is 2.29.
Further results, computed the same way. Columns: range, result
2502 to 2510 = 2.29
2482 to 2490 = 3.08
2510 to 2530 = 3.13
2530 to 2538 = 3.12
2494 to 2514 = 2.44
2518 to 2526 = 3.2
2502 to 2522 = 2.78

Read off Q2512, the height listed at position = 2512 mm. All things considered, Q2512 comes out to 3.06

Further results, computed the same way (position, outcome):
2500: 2.1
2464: 1.74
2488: 3.29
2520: 3.06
